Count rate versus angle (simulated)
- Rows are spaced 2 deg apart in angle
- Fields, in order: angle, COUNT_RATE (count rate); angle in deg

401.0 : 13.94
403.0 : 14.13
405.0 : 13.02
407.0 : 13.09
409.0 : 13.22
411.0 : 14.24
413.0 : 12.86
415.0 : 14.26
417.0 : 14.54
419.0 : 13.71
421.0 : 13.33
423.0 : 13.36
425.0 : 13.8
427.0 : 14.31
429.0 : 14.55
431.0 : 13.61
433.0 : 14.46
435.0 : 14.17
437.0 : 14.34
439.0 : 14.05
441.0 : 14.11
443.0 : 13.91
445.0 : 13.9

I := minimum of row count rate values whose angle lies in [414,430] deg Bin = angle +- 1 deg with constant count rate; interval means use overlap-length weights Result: 13.33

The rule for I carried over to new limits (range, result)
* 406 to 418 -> 12.86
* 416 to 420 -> 13.71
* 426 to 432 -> 13.61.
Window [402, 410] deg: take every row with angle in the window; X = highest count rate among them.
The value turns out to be 14.13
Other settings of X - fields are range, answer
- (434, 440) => 14.34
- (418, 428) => 14.31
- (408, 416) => 14.26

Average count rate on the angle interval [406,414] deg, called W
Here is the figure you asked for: 13.4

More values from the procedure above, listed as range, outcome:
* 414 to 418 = 14.4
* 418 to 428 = 13.7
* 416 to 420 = 14.1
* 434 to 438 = 14.3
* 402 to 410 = 13.4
